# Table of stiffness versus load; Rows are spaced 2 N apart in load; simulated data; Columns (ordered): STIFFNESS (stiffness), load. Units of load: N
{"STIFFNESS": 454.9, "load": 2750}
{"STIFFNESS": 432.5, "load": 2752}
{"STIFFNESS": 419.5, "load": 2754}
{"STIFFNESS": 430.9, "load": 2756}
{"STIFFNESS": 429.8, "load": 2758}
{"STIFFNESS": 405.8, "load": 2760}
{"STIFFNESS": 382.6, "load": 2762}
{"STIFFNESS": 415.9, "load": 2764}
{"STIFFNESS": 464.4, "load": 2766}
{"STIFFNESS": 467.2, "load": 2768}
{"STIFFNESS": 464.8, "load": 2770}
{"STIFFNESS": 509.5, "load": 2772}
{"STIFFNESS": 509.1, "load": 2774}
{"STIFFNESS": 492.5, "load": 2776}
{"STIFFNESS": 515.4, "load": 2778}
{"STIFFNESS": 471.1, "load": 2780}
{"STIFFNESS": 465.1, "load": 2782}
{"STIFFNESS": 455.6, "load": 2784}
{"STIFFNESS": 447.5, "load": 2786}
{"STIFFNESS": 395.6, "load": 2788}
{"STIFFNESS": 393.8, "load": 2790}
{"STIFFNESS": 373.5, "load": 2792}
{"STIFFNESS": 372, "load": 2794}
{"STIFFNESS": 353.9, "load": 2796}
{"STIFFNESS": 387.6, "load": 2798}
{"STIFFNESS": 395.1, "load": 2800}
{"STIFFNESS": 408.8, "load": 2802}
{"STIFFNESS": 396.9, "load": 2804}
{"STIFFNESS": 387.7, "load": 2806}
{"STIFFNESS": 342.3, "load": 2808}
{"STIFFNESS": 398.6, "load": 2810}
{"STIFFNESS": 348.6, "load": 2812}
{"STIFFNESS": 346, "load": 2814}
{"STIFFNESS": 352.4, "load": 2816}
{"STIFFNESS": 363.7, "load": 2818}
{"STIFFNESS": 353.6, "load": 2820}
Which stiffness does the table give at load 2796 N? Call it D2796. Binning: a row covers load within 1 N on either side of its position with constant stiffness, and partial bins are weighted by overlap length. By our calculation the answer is 353.9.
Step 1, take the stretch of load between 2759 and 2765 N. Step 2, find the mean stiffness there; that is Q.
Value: 401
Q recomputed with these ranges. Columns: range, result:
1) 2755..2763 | 412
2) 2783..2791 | 423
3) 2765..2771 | 465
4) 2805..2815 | 365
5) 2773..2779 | 506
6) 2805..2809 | 365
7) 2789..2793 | 384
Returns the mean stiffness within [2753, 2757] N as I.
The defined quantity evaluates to 425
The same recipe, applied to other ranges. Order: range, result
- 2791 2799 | 372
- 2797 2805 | 397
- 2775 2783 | 486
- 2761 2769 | 433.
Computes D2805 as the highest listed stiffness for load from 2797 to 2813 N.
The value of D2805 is 408.8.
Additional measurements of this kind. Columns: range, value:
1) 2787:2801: 395.6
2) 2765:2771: 467.2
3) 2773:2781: 515.4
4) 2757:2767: 464.4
